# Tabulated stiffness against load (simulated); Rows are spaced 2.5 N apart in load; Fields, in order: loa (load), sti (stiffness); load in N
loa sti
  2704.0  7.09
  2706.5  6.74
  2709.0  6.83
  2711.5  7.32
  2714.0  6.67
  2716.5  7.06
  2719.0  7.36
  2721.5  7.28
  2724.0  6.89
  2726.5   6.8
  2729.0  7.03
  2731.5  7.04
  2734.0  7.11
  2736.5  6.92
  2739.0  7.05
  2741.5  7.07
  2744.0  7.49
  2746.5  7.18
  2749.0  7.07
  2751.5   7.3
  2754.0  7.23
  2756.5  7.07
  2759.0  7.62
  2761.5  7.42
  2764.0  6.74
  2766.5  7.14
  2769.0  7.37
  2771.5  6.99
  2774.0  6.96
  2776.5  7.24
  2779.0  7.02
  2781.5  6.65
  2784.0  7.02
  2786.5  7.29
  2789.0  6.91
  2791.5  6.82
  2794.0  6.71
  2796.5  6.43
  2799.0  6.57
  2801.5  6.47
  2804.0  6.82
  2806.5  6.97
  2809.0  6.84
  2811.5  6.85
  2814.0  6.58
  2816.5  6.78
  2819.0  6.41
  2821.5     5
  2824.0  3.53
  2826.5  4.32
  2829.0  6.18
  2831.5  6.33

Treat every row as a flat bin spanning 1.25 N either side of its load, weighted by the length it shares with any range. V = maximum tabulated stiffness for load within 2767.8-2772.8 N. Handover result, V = 7.37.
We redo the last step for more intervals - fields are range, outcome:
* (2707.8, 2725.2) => 7.36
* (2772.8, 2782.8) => 7.24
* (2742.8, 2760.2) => 7.62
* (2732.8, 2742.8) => 7.11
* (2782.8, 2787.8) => 7.29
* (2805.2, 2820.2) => 6.97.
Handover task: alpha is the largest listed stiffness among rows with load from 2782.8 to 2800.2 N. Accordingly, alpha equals 7.29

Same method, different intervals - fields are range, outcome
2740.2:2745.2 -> 7.49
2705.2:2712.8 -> 7.32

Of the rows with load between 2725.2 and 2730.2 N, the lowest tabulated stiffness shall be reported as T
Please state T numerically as 6.8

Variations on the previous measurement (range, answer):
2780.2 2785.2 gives 6.65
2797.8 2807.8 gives 6.47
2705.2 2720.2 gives 6.67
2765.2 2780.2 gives 6.96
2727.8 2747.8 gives 6.92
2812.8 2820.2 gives 6.41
